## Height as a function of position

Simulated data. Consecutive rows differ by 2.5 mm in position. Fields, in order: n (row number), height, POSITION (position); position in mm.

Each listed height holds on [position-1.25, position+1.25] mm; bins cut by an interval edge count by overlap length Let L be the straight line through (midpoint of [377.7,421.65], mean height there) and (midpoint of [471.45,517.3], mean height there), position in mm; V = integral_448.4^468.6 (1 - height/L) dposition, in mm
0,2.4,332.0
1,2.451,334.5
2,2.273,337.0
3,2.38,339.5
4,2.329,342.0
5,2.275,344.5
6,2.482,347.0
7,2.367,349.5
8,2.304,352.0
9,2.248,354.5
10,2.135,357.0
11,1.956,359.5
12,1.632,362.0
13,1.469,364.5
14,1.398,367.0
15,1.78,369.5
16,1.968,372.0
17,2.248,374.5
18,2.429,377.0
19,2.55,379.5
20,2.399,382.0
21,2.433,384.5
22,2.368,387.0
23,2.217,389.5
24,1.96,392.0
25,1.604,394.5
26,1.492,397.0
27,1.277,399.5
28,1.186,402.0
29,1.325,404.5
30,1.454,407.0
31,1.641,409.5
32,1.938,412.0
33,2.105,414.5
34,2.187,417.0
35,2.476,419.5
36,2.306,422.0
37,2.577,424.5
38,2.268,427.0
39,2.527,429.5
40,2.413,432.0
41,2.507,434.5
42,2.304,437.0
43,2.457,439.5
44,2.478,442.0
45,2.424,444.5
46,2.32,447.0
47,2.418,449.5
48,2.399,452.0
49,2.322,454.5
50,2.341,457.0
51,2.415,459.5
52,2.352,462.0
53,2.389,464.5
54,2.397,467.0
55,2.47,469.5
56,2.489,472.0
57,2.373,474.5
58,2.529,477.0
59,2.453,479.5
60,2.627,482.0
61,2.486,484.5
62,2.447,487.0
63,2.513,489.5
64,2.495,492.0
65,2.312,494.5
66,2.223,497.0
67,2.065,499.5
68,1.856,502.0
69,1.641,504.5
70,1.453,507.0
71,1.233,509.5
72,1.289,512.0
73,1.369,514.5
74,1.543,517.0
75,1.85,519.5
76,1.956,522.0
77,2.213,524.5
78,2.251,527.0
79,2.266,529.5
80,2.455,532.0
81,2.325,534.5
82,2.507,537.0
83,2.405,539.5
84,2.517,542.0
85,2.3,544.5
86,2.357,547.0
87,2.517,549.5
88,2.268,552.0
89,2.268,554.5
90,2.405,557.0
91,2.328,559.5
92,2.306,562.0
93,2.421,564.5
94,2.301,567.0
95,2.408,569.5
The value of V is -3.6 mm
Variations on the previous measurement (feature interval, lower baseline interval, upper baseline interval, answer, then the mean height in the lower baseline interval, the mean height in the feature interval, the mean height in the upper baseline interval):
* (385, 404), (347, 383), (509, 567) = 3.2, 2.08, 1.74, 2.16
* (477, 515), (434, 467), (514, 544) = 3.4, 2.39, 2.06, 2.16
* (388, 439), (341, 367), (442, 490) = 6.2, 2.08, 2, 2.43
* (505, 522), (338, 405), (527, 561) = 6.0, 2.02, 1.5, 2.37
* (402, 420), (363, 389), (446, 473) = 3.4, 2.1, 1.8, 2.39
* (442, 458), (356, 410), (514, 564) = -2.8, 1.86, 2.38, 2.24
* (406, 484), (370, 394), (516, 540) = -4.3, 2.25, 2.34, 2.18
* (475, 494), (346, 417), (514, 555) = -3.3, 1.94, 2.49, 2.21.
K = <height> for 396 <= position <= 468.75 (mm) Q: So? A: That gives 2.17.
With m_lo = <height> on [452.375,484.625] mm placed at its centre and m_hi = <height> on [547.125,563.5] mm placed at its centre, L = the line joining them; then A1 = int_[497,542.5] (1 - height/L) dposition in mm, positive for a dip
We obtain 8.18 mm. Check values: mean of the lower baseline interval 2.43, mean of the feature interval 1.95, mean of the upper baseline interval 2.35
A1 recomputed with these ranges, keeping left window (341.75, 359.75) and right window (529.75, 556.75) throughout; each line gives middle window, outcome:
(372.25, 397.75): 1.3 mm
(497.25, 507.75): 2.4 mm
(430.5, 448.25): -0.7 mm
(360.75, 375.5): 3.5 mm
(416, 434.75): -0.7 mm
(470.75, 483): -0.7 mm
